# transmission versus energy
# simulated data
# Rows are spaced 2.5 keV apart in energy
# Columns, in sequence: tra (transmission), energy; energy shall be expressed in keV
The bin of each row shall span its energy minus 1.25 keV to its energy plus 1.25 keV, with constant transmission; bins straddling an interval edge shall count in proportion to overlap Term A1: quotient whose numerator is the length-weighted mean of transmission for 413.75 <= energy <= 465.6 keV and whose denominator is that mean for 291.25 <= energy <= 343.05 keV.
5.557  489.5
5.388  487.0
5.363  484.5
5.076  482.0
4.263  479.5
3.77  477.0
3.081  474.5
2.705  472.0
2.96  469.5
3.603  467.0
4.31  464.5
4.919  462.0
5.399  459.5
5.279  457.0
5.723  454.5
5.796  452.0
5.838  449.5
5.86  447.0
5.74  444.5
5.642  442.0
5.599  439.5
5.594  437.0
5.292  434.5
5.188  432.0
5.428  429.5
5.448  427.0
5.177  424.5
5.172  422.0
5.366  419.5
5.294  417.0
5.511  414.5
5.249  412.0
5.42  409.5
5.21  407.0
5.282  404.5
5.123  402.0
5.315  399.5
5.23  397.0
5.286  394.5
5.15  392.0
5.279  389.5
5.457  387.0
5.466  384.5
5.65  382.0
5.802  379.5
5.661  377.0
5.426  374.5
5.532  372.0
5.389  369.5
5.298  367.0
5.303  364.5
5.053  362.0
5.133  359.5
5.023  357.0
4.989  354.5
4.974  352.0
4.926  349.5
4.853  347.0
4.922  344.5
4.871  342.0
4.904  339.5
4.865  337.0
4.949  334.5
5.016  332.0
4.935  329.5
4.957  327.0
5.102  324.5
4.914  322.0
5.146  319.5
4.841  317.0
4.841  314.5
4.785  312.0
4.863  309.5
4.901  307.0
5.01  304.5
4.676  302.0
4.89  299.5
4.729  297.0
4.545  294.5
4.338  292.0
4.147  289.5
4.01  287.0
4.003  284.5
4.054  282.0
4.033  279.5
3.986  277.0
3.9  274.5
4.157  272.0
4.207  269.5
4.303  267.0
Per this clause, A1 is 1.11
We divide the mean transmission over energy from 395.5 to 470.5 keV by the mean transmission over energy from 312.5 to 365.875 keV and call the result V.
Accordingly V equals 1.1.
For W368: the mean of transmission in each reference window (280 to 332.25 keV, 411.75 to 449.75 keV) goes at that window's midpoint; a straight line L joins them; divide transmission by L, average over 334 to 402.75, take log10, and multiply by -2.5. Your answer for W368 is -0.03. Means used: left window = 4.68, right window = 5.46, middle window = 5.21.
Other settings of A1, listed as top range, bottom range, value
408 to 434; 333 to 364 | 1.07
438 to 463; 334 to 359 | 1.13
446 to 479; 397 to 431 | 0.86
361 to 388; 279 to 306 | 1.24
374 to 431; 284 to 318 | 1.16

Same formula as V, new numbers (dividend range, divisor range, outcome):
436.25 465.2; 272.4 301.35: 1.29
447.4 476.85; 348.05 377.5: 0.87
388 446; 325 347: 1.09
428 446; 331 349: 1.12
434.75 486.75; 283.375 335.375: 1.02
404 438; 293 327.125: 1.10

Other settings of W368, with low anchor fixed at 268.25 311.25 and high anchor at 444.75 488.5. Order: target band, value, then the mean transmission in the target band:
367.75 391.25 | -0.21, 5.51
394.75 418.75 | -0.15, 5.29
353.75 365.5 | -0.13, 5.1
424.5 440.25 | -0.17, 5.4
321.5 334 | -0.12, 4.99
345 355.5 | -0.10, 4.93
